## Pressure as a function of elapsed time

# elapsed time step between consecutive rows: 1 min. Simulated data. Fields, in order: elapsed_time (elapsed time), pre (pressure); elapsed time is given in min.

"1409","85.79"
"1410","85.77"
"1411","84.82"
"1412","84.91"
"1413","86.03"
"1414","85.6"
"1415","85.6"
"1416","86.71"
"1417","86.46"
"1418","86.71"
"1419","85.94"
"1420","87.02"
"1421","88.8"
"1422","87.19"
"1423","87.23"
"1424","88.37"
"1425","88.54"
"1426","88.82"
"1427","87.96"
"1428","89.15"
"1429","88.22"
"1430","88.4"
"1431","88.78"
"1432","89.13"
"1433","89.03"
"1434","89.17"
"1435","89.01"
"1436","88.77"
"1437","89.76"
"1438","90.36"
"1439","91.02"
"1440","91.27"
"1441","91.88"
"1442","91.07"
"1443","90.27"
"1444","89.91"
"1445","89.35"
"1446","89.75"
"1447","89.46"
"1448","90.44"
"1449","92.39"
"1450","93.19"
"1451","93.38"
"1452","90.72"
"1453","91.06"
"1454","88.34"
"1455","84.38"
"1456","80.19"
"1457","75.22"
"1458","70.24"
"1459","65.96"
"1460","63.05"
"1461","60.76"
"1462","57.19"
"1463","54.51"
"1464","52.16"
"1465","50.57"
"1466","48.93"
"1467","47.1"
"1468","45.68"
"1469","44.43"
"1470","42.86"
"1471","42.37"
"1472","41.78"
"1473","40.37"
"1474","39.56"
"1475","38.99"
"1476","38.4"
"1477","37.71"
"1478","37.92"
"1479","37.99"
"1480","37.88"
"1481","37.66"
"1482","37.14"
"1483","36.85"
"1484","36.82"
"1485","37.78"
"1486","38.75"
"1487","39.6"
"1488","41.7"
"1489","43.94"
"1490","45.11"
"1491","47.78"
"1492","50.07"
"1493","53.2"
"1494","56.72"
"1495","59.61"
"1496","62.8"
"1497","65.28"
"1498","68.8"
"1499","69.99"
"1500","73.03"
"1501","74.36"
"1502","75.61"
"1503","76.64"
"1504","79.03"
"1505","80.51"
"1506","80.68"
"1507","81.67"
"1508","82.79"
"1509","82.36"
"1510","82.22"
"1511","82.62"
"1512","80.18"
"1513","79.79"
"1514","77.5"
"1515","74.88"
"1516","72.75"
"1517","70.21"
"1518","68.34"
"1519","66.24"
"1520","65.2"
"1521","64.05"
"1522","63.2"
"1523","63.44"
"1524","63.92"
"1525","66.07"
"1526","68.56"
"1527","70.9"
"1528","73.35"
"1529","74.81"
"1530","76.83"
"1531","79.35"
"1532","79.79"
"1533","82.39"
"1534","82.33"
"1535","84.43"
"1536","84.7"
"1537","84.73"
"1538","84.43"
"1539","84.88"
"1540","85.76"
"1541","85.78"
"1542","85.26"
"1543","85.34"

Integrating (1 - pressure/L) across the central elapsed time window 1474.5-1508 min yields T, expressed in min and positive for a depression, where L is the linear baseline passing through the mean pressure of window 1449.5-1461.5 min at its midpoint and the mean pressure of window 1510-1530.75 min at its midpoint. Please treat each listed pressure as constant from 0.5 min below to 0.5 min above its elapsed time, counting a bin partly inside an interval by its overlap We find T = 9.2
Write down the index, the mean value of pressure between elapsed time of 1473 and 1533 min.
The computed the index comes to 61.8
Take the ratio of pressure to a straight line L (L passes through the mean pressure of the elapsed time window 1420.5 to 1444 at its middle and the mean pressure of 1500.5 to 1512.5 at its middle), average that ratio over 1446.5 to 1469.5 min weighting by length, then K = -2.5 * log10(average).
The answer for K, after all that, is 0.21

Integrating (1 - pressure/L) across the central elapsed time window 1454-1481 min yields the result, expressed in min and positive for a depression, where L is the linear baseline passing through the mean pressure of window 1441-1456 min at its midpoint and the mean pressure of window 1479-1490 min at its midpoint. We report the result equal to 5.1 min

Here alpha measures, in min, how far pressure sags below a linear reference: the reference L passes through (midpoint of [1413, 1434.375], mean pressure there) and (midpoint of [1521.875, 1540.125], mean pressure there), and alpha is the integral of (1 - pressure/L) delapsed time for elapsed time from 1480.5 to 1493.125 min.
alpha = 6.1 min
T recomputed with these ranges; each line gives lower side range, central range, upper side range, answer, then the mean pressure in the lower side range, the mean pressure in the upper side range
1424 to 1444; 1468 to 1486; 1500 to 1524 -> 9.3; 89.5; 74.7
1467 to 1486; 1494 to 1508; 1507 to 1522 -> -2.3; 39.7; 74.8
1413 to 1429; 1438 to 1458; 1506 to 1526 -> -1.3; 87.3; 73.1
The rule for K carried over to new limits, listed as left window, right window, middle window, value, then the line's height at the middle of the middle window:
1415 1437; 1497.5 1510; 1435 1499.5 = 0.307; 82.4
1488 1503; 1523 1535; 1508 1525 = -0.055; 69.1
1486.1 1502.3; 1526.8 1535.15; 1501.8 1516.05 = -0.210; 65.7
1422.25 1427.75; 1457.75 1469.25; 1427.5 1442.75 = -0.135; 79.4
